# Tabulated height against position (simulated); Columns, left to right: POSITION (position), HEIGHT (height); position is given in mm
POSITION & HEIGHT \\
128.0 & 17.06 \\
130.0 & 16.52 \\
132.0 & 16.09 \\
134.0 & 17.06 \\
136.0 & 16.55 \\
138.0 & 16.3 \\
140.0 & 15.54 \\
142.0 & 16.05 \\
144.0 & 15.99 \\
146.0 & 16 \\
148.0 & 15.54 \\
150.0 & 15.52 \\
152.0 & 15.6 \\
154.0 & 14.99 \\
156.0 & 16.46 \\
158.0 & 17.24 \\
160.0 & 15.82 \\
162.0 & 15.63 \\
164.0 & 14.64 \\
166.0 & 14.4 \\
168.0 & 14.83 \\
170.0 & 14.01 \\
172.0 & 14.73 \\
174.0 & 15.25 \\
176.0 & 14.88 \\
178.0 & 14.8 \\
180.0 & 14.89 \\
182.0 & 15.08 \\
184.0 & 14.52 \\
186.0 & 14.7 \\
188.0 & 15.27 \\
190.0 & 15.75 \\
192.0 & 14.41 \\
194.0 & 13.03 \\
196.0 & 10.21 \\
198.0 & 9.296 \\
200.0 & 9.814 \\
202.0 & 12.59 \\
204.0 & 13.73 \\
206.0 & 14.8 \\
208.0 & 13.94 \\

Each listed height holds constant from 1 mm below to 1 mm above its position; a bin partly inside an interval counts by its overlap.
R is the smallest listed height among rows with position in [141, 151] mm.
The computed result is 15.52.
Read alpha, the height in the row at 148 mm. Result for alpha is 15.54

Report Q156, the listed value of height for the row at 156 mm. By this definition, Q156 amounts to 16.46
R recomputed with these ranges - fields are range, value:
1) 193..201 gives 9.296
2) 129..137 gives 16.09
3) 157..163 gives 15.63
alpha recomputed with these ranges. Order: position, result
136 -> 16.55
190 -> 15.75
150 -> 15.52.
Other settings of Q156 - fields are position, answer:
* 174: 15.25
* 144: 15.99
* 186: 14.7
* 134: 17.06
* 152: 15.6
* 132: 16.09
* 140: 15.54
